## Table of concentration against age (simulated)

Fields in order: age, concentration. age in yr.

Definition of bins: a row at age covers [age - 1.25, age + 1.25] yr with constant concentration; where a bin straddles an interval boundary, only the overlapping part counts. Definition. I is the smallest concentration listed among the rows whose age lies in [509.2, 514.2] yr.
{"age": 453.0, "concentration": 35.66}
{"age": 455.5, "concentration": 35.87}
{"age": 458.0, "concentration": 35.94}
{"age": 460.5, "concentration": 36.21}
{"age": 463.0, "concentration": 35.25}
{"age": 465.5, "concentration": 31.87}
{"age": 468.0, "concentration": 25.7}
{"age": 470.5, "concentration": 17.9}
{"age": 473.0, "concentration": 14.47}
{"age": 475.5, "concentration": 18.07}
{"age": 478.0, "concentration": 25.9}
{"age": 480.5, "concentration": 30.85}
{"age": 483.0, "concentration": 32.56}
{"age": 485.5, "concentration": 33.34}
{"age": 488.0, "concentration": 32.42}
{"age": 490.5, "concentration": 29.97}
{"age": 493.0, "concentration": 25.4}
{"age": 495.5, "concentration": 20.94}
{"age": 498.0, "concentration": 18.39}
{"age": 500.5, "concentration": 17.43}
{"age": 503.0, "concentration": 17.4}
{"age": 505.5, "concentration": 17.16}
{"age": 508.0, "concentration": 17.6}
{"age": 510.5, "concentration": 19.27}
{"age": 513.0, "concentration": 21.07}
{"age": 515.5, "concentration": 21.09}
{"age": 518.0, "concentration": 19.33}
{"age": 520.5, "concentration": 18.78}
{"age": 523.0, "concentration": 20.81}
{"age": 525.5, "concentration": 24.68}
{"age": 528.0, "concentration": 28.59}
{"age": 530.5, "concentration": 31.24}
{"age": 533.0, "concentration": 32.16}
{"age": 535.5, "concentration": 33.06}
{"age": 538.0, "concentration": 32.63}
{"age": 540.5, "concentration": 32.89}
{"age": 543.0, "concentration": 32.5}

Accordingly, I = 19.27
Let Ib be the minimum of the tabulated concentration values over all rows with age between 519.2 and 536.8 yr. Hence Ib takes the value 18.78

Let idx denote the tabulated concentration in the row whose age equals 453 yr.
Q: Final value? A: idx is 35.66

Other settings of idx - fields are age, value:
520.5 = 18.78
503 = 17.4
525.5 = 24.68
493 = 25.4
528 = 28.59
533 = 32.16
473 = 14.47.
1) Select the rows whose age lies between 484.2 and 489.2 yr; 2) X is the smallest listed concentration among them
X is 32.42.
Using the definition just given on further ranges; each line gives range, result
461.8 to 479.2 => 14.47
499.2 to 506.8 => 17.16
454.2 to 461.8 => 35.87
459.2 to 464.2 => 35.25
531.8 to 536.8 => 32.16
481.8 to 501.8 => 17.43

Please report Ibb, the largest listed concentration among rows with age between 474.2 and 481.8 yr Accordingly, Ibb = 30.85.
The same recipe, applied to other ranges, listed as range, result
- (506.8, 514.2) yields 21.07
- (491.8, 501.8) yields 25.4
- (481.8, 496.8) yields 33.34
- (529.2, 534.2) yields 32.16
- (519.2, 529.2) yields 28.59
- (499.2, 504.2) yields 17.43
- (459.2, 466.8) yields 36.21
